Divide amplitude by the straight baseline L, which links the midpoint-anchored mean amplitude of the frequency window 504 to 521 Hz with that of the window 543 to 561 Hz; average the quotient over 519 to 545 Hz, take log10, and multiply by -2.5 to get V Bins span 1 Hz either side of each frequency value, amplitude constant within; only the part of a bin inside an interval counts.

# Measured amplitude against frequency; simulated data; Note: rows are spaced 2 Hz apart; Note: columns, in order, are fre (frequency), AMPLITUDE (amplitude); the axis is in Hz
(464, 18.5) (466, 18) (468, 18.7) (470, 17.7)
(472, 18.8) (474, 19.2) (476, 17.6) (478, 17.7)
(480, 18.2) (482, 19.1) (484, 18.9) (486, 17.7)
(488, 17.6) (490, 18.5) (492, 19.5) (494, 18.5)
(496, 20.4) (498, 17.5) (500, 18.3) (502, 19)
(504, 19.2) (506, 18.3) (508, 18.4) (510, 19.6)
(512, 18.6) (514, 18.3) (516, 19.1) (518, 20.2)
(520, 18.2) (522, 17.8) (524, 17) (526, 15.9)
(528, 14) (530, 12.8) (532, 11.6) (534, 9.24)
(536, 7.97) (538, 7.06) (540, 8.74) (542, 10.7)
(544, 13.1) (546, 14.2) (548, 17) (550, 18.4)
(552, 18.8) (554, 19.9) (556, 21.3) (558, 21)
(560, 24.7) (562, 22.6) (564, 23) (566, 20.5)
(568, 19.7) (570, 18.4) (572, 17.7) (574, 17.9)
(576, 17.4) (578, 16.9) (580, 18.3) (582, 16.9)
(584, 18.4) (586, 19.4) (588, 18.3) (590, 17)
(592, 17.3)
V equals 0.43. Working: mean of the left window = 18.9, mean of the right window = 18.7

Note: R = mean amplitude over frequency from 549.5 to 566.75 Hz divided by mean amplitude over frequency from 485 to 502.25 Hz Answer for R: 1.14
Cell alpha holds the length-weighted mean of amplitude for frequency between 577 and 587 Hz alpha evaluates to 18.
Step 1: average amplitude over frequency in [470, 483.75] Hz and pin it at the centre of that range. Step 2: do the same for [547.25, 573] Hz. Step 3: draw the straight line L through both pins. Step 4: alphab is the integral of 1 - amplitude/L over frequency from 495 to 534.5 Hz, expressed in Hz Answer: 4.0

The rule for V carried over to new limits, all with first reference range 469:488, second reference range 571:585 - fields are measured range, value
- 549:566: -0.190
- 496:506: -0.031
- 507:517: -0.043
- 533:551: 0.448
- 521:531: 0.161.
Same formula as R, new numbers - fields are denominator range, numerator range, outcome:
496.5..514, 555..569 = 1.17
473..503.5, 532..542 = 0.48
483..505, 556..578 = 1.08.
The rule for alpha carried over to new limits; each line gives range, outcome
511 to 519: 19.1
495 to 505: 18.9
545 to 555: 17.7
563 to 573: 19.9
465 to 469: 18.4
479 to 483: 18.6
